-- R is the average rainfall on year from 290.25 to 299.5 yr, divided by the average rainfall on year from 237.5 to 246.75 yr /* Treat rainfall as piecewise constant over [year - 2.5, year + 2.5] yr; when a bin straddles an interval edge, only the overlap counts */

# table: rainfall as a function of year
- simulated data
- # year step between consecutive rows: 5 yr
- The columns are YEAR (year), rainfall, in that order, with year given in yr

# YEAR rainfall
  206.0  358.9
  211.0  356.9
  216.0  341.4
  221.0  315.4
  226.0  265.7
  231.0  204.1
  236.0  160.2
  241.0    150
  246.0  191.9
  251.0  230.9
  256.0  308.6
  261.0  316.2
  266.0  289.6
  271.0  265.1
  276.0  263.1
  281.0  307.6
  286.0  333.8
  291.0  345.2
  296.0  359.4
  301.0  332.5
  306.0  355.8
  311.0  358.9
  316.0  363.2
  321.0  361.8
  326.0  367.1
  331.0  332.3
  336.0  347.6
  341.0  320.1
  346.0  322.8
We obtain 2.12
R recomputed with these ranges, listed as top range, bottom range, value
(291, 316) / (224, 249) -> 1.82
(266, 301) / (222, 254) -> 1.50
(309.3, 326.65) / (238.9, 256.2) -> 1.72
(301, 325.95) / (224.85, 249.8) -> 1.86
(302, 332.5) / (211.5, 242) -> 1.42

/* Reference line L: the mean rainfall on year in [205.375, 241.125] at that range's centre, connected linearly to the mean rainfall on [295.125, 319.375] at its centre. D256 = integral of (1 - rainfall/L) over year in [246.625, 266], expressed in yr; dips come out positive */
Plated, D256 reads 1.8 yr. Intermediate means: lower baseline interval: 272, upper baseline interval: 354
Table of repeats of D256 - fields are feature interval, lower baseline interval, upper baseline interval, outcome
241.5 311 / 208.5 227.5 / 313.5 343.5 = 8.1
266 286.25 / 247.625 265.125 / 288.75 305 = 1.7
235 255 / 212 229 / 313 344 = 7.8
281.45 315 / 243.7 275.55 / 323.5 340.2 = -4.0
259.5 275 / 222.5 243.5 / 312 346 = -2.1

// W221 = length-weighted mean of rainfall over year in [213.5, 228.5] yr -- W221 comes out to 308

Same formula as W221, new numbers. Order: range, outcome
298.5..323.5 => 354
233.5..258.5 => 208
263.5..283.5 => 281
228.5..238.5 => 182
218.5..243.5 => 219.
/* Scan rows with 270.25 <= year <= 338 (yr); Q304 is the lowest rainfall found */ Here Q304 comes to 263.1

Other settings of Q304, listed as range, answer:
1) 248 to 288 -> 230.9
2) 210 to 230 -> 265.7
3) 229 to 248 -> 150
